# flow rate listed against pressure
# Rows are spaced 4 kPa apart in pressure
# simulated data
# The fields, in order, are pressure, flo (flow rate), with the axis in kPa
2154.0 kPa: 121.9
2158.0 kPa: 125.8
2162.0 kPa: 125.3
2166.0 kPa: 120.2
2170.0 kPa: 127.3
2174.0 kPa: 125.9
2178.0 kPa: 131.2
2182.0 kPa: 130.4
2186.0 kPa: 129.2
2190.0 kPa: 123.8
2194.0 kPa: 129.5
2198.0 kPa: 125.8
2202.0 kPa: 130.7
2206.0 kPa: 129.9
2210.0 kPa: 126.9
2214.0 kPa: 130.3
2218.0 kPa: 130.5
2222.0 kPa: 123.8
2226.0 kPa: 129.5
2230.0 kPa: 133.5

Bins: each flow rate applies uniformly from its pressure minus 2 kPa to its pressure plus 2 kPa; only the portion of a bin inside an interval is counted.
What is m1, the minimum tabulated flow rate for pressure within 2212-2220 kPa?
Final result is 130.3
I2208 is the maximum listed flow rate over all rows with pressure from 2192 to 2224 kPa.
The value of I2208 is 130.7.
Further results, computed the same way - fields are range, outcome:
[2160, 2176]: 127.3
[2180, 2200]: 130.4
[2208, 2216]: 130.3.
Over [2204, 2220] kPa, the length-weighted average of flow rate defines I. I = 129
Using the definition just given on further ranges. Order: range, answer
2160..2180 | 126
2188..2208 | 128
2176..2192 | 129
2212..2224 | 128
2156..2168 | 124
